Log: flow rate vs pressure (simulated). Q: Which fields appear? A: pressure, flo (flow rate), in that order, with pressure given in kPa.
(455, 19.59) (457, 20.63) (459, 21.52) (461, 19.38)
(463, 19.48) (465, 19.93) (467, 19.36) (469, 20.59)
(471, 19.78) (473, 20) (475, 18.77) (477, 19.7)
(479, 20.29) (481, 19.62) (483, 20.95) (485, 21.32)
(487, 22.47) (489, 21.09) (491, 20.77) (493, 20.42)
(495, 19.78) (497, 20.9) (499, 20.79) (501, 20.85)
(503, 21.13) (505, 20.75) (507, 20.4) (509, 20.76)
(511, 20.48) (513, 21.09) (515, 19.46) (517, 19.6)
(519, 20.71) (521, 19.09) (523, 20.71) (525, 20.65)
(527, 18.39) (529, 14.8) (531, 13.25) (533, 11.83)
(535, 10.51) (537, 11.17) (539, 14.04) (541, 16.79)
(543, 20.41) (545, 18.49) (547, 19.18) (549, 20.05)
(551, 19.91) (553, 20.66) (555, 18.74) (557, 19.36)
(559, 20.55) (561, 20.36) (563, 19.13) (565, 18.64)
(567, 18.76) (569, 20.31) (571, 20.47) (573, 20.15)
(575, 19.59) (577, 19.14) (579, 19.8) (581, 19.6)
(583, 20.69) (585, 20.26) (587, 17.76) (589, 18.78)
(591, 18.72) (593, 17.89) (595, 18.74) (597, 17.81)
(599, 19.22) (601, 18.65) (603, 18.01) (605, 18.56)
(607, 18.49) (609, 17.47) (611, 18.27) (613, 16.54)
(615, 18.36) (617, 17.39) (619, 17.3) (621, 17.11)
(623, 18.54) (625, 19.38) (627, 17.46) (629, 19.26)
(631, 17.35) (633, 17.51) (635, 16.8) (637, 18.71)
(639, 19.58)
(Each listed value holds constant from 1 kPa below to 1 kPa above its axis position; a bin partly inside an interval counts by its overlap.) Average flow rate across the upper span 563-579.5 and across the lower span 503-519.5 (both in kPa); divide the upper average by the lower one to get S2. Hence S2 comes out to 0.96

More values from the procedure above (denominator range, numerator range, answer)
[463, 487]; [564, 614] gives 0.94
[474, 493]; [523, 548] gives 0.78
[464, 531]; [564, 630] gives 0.93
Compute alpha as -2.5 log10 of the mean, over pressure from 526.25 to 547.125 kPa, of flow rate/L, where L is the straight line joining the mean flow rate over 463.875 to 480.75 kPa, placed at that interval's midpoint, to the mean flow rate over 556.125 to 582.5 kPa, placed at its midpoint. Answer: 0.29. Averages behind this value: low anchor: 19.8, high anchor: 19.7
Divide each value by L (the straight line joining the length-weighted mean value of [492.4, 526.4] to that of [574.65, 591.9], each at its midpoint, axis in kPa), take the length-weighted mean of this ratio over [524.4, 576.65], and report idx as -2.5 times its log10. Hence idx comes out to 0.11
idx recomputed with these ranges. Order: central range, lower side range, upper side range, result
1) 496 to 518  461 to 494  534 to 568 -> -0.065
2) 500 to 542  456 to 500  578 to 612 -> 0.107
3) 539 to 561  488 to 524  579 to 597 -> 0.027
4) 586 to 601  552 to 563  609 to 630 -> 0.018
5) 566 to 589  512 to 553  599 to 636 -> -0.109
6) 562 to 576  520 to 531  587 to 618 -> -0.079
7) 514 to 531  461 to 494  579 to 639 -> 0.044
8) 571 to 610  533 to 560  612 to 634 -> -0.076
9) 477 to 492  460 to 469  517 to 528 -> -0.060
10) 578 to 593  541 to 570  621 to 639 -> -0.017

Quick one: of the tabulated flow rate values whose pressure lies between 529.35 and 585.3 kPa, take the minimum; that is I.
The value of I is 10.51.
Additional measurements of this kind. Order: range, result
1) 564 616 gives 16.54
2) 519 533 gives 11.83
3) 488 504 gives 19.78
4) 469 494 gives 18.77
